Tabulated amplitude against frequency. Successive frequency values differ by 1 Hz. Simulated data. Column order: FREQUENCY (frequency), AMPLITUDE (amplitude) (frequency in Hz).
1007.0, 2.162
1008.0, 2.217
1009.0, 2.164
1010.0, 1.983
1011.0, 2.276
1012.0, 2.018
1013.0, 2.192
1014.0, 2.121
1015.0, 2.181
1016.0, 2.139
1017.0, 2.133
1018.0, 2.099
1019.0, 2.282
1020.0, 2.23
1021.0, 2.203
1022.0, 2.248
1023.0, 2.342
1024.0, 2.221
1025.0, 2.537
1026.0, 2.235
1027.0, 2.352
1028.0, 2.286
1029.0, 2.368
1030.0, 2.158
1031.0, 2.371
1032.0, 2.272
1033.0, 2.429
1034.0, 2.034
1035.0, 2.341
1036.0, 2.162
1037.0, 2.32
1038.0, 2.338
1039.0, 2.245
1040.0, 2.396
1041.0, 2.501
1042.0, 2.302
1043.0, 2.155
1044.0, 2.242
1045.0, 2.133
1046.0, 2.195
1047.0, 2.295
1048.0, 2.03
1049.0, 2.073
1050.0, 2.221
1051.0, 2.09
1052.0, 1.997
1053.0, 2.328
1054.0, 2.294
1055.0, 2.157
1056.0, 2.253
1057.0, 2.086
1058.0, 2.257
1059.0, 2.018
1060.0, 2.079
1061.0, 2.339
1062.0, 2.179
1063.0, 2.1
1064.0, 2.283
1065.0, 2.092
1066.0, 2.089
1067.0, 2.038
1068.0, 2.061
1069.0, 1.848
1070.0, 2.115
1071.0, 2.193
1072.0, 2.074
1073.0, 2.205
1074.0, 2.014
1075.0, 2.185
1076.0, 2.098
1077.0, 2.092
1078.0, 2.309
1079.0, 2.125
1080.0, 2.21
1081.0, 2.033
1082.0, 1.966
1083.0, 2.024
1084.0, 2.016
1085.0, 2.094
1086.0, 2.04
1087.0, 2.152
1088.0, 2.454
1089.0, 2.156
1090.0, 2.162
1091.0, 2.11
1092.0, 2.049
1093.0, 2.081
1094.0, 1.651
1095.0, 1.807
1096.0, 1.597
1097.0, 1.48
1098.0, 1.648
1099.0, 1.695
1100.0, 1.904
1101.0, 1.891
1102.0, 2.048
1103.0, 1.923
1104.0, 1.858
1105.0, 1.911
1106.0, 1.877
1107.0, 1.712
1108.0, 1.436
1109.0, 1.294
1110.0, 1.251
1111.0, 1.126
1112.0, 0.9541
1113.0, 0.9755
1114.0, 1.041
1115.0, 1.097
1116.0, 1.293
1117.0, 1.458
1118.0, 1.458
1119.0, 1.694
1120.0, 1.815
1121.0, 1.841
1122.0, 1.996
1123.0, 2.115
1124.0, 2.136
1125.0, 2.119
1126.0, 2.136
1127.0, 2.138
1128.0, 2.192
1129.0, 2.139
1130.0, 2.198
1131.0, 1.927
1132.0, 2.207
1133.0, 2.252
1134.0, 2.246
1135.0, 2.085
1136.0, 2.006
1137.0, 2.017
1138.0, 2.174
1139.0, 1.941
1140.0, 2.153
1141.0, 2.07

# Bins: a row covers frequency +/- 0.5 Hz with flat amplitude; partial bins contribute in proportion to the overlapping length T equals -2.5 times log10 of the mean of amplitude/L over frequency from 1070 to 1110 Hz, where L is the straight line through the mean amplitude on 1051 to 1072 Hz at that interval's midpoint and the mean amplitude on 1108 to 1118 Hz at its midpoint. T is -0.21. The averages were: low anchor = 2.14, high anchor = 1.19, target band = 1.96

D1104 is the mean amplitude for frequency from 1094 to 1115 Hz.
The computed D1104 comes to 1.56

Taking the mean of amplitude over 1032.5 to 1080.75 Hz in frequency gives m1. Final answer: 2.18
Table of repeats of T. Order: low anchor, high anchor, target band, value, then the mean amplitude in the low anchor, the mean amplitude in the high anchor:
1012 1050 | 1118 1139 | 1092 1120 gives 0.31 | 2.24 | 2.05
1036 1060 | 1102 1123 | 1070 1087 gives -0.12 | 2.21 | 1.53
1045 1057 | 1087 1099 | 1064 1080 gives -0.03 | 2.17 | 1.93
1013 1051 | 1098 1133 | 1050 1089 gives -0.06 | 2.25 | 1.74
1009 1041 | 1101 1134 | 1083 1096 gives -0.08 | 2.25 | 1.75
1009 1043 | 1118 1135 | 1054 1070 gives 0.02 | 2.25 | 2.05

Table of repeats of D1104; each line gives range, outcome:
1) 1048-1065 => 2.17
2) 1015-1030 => 2.26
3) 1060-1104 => 2.04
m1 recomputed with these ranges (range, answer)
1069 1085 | 2.1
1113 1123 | 1.52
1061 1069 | 2.12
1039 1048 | 2.26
